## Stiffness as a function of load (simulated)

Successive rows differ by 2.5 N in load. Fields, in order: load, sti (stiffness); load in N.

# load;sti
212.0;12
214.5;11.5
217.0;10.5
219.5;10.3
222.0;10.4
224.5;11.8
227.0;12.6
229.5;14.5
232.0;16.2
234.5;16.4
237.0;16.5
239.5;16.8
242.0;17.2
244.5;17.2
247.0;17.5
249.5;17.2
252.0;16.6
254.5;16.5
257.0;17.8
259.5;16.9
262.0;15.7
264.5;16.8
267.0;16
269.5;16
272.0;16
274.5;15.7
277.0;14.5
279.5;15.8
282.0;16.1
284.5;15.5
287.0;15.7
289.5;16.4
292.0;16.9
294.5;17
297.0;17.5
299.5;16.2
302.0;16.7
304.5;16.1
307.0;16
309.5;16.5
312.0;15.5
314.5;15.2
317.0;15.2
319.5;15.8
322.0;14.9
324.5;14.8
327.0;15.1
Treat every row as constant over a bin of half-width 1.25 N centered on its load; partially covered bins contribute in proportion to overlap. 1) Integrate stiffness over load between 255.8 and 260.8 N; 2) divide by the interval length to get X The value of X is 17.3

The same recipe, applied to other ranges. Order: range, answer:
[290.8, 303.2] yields 16.9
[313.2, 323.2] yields 15.3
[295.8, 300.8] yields 16.8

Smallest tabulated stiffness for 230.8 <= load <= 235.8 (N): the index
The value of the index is 16.2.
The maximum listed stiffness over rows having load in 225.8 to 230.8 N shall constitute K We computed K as 14.5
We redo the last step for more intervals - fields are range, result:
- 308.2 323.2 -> 16.5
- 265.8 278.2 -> 16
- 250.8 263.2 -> 17.8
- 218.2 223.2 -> 10.4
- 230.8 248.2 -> 17.5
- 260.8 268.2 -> 16.8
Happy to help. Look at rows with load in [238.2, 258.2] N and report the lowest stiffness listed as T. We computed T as 16.5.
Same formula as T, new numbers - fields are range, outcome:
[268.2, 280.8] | 14.5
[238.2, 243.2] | 16.8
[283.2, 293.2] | 15.5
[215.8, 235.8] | 10.3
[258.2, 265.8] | 15.7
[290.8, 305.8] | 16.1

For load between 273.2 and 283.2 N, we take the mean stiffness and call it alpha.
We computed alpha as 15.5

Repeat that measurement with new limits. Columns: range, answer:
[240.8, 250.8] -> 17.3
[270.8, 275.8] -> 15.8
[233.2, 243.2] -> 16.7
